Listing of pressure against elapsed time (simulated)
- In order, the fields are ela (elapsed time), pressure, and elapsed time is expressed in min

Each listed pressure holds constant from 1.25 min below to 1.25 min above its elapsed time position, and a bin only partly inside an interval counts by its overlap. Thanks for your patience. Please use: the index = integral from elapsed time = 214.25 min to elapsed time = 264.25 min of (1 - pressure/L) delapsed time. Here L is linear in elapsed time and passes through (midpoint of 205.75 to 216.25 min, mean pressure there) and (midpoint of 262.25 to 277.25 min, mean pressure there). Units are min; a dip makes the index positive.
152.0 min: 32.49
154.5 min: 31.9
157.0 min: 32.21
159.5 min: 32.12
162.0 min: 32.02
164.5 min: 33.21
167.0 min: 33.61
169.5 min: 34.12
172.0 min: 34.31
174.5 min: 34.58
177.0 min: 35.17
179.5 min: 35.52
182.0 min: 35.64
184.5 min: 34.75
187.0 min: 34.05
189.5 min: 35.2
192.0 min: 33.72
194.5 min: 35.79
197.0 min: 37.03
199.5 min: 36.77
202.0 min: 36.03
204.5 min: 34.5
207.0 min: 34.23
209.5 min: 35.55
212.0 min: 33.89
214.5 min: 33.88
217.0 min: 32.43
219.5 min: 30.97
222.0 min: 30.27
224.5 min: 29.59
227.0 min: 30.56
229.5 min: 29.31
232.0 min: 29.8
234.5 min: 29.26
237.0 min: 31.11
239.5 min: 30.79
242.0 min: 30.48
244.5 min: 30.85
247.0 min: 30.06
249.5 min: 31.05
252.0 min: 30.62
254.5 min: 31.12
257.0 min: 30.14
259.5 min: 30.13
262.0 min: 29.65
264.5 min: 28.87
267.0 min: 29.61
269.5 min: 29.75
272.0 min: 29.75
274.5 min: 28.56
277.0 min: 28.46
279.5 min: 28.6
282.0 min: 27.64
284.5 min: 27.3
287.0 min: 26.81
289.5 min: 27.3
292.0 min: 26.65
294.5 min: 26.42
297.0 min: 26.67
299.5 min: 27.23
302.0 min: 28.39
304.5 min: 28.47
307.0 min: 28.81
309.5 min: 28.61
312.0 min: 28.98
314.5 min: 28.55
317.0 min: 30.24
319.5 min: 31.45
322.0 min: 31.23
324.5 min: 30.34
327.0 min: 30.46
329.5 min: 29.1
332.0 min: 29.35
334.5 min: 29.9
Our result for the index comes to 2.1 min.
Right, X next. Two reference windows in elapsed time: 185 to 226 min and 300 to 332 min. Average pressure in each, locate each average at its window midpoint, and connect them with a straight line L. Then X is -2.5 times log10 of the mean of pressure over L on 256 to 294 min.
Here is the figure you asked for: 0.09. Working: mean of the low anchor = 34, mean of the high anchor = 29.5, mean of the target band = 28.6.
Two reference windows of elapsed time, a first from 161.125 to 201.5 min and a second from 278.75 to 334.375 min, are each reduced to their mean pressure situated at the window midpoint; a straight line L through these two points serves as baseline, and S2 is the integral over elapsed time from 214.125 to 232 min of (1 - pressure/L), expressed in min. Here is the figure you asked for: 1.06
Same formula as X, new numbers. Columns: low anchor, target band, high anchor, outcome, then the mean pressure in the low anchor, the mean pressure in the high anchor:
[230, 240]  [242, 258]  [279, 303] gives -0.05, 30.1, 27.2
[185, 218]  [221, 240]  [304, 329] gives 0.12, 34.9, 29.7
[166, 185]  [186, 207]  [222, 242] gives -0.07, 34.7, 30.1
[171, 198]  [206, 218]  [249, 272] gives -0.02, 35.1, 30.1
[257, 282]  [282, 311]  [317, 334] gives 0.08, 29.2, 30.3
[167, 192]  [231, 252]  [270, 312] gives 0.02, 34.7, 27.9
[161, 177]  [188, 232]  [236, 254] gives -0.04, 33.8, 30.7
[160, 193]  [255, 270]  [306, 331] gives 0.06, 34.3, 29.8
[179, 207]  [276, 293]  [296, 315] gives 0.08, 35.3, 28.2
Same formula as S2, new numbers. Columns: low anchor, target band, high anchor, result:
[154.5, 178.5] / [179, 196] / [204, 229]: -1.0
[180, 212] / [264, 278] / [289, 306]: 0.1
